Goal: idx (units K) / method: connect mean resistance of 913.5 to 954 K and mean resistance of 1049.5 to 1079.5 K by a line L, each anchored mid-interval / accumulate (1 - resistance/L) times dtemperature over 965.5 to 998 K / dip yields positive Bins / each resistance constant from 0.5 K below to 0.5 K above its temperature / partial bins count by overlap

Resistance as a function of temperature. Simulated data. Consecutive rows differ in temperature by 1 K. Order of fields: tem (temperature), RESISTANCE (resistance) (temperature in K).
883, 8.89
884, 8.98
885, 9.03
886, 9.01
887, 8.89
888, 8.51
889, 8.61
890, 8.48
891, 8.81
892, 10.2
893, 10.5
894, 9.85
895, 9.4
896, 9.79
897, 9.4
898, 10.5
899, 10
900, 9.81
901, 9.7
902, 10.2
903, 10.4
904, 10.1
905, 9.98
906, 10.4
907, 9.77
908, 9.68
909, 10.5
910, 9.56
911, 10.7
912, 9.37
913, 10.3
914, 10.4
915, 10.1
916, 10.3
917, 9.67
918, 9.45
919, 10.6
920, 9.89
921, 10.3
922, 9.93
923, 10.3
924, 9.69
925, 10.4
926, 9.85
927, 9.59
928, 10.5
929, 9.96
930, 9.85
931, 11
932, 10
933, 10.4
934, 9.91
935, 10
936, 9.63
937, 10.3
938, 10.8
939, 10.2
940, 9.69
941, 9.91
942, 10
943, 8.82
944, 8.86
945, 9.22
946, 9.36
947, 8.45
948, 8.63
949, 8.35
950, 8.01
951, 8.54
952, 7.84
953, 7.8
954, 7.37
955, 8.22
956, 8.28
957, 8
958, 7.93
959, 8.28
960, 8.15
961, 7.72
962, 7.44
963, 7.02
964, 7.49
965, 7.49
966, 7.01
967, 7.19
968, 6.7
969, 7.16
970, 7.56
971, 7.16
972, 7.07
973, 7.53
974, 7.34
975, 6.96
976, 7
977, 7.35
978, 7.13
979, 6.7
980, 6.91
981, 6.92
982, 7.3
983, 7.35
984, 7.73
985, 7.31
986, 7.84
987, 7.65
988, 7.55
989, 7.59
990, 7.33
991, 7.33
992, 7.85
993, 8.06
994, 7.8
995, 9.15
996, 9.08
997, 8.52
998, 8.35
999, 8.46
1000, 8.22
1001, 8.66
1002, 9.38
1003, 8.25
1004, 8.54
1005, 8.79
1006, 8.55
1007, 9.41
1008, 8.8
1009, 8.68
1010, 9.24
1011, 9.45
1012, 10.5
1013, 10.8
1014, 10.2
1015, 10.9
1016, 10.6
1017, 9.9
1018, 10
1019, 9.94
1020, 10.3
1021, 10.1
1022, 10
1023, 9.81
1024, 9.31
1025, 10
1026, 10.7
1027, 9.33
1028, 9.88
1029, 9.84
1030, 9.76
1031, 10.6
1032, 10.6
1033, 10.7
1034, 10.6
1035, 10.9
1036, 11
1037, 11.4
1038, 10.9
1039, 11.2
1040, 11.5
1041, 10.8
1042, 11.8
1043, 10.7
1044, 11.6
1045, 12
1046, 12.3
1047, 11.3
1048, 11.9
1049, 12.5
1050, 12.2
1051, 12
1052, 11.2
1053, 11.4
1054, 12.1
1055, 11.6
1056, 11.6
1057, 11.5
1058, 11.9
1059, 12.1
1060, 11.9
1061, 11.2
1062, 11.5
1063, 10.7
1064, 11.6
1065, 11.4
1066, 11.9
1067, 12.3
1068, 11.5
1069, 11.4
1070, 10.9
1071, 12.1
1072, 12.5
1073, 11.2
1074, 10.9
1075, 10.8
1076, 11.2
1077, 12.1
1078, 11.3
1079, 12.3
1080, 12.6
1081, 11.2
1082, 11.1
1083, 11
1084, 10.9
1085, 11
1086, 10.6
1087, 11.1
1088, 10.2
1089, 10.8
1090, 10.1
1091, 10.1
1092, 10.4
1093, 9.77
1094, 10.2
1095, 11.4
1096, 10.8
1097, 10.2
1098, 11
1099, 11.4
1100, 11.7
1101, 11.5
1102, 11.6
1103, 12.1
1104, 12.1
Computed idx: 9.0 K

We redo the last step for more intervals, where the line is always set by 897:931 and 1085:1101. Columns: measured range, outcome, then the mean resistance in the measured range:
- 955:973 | 4.76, 7.53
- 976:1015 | 7.72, 8.3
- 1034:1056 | -2.09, 11.5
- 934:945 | 0.38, 9.8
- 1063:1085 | -1.82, 11.5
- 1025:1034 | 0.24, 10.2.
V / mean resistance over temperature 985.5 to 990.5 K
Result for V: 7.59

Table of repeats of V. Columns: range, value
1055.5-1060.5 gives 11.8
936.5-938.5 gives 10.6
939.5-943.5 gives 9.61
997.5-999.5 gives 8.41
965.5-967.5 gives 7.1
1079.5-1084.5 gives 11.4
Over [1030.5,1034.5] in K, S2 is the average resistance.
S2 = 10.6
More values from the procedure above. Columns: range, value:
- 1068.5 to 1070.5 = 11.2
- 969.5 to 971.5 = 7.36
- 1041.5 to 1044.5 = 11.4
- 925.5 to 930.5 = 9.95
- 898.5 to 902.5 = 9.93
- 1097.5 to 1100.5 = 11.4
